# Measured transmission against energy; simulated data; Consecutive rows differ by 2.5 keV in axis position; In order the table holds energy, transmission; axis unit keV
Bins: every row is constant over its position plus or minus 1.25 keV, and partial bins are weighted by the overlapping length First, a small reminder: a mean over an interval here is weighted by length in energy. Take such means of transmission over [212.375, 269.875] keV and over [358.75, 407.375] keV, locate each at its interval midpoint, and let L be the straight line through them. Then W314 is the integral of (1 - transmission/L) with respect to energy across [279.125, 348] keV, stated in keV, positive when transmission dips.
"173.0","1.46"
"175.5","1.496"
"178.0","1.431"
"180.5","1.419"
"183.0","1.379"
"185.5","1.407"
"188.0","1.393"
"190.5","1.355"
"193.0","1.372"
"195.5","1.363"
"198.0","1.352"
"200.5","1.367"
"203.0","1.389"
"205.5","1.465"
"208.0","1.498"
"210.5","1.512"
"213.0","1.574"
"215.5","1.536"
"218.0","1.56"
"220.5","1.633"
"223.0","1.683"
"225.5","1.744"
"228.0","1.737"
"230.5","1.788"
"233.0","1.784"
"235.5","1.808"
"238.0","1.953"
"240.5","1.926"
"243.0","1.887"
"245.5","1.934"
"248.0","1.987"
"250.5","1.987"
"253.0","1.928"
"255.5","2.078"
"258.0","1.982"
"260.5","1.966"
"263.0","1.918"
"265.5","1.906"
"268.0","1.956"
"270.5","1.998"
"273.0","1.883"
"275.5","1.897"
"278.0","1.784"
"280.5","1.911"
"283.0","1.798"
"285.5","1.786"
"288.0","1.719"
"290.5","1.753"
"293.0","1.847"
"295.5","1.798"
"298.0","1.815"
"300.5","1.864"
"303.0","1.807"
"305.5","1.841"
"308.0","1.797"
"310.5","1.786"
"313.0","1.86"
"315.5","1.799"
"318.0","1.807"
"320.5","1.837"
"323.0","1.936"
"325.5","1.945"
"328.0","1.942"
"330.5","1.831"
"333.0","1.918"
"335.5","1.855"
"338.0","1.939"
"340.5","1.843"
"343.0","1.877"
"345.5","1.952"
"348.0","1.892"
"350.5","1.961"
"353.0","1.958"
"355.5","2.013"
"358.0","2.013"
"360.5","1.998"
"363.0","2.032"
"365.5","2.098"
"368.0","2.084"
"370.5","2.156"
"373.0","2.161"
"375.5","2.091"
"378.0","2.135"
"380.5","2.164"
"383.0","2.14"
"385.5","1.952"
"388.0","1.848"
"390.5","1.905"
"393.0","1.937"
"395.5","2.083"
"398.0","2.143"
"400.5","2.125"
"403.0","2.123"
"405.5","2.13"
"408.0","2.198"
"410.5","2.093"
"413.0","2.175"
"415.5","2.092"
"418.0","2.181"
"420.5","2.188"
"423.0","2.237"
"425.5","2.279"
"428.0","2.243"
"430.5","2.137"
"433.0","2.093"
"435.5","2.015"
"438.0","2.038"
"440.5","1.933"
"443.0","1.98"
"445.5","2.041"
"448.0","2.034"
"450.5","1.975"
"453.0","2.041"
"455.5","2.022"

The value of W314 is 3.9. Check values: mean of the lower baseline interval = 1.84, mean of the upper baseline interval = 2.07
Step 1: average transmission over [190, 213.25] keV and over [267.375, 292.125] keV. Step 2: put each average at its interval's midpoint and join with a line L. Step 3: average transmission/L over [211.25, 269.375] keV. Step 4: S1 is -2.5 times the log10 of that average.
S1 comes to -0.127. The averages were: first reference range 1.42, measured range 1.83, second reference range 1.85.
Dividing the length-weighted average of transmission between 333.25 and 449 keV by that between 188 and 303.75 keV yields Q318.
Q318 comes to 1.18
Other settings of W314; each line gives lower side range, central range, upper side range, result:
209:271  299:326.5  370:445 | 1.45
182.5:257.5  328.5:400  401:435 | 0.86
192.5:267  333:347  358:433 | 0.59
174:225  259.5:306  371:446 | -3.83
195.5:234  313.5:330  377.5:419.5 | -0.06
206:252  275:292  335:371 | 0.41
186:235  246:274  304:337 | -4.72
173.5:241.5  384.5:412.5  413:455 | -0.59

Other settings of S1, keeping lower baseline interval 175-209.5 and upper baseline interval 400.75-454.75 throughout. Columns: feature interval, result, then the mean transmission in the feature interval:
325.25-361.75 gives -0.042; 1.93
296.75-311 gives -0.051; 1.82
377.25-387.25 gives -0.061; 2.08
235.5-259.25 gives -0.238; 1.95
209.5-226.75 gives -0.088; 1.61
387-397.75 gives 0.020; 1.96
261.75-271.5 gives -0.193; 1.94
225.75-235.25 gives -0.167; 1.77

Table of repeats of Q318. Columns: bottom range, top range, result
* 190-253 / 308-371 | 1.16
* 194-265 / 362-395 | 1.19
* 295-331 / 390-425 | 1.15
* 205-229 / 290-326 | 1.15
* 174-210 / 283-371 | 1.34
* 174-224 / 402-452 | 1.45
